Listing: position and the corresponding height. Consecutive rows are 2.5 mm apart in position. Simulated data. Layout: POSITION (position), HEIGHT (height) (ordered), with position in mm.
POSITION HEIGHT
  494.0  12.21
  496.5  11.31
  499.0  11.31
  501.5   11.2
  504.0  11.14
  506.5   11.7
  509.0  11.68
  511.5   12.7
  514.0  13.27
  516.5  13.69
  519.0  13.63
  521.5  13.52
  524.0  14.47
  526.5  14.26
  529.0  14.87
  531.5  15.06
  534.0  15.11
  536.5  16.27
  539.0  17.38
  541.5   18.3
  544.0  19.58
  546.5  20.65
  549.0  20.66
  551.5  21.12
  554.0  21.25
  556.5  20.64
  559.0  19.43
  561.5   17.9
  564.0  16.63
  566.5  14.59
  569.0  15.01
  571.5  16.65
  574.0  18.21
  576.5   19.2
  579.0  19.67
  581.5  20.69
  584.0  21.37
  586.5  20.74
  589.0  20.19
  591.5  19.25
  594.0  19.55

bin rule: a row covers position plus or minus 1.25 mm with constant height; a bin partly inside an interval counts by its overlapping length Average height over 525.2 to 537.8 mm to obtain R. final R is 15.1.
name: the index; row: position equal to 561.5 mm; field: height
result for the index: 17.9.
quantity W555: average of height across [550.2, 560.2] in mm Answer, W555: 20.6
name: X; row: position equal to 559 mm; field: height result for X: 19.43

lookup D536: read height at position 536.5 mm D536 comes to 16.27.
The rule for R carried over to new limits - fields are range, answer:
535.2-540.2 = 16.8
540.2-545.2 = 18.9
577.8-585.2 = 20.6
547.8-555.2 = 21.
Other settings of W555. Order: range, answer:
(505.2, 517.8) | 12.6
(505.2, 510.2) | 11.7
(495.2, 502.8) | 11.3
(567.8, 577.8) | 17.3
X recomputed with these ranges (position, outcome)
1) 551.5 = 21.12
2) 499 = 11.31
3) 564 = 16.63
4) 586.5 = 20.74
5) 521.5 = 13.52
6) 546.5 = 20.65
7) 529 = 14.87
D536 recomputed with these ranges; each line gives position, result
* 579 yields 19.67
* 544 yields 19.58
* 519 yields 13.63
